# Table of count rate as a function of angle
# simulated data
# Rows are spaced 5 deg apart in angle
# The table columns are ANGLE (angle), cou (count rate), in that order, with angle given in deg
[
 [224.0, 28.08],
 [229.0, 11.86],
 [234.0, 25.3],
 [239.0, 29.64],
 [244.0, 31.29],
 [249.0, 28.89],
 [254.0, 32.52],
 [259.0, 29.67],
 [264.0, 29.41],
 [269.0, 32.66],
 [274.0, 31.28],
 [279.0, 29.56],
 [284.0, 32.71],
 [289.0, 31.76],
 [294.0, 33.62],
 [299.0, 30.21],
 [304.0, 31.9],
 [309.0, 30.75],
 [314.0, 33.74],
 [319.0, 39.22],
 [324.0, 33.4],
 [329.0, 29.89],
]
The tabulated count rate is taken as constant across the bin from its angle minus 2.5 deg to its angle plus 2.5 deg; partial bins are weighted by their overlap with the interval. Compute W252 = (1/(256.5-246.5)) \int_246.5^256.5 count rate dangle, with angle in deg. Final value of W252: 30.7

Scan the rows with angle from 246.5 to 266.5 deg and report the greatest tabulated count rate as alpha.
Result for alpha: 32.52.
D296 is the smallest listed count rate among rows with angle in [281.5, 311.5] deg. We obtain 30.21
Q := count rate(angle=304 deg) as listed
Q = 31.9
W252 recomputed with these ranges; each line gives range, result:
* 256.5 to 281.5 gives 30.5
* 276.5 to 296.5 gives 31.9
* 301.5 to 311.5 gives 31.3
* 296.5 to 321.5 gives 33.2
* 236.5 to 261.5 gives 30.4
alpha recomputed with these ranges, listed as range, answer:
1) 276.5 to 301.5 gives 33.62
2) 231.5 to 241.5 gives 29.64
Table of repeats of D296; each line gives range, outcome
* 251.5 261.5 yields 29.67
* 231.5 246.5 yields 25.3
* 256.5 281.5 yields 29.41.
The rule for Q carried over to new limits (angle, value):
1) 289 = 31.76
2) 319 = 39.22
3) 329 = 29.89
